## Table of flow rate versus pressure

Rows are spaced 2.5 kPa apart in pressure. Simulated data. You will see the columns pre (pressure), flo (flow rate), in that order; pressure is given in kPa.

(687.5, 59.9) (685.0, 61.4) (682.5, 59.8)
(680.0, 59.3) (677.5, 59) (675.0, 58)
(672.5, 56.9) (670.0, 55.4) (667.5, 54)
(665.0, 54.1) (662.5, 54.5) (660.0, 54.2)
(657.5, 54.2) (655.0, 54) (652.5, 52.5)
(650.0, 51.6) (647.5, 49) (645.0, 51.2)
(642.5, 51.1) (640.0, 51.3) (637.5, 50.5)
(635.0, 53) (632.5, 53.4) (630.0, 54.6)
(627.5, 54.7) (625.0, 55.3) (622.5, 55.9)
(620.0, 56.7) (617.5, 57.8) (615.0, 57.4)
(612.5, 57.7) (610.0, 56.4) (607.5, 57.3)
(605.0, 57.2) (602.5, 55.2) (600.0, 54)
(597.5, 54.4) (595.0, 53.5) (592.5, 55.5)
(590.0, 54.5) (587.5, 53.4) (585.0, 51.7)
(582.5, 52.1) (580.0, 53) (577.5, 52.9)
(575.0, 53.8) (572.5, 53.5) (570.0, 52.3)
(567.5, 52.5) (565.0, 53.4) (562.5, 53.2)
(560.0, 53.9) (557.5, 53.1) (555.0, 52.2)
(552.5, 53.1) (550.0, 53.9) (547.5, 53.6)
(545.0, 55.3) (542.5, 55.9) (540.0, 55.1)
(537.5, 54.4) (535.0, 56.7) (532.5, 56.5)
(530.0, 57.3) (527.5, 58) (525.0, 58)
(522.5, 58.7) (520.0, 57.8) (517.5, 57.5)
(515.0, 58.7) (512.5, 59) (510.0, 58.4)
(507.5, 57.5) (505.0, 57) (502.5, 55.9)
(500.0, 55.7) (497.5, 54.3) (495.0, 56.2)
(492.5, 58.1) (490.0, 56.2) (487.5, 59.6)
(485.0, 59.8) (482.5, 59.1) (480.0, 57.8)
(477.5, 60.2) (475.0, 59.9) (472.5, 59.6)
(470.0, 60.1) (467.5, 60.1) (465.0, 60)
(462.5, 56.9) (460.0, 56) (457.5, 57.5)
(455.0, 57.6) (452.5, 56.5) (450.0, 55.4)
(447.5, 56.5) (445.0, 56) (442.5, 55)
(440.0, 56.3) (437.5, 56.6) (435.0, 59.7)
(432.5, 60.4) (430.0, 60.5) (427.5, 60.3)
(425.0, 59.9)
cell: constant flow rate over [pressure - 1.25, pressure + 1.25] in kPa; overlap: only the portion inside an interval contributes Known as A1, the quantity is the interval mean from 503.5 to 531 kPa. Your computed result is 58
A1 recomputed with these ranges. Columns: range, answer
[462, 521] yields 58.2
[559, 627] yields 54.6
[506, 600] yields 55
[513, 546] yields 57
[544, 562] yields 53.5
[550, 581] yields 53.1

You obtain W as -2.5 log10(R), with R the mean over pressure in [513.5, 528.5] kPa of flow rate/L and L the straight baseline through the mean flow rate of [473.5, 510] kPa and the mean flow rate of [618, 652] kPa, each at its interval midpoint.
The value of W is -0.03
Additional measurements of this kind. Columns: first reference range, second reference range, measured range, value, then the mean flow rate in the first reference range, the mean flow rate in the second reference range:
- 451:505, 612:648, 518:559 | 0.01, 57.9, 54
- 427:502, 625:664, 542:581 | 0.03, 57.9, 52.7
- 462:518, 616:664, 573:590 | 0.05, 58.2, 53.5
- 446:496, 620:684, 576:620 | 0.01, 58.2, 54.4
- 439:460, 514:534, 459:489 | -0.04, 56.3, 57.8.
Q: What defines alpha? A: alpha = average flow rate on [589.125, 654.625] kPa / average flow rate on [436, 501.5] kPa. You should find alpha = 0.94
